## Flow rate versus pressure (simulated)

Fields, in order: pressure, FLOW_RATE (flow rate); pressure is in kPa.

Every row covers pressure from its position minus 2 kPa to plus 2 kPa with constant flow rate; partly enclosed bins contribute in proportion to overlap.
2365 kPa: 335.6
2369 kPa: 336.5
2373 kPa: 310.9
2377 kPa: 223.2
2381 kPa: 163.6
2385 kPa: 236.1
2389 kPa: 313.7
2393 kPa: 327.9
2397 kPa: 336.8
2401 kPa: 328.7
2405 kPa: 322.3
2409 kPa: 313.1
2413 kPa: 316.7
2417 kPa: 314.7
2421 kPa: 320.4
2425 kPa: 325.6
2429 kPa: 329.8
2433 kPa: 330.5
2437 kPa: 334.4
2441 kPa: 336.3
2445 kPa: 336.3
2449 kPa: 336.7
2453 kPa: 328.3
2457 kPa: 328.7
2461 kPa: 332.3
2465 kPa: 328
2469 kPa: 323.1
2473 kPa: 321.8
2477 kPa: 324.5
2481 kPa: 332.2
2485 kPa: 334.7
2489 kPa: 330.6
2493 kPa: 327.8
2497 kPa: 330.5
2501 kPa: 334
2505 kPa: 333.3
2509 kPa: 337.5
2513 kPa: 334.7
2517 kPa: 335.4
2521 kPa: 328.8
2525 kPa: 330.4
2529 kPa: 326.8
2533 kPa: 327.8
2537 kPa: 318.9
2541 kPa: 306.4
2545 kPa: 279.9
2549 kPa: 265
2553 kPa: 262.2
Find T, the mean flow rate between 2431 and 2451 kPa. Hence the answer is 335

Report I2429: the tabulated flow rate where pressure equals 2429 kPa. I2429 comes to 329.8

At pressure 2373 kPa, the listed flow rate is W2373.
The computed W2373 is 310.9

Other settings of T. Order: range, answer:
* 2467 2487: 327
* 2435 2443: 335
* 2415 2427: 320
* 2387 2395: 321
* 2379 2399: 276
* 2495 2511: 334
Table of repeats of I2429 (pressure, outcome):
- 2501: 334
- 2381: 163.6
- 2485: 334.7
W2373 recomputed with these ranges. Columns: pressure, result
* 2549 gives 265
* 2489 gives 330.6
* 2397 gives 336.8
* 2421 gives 320.4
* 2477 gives 324.5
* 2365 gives 335.6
